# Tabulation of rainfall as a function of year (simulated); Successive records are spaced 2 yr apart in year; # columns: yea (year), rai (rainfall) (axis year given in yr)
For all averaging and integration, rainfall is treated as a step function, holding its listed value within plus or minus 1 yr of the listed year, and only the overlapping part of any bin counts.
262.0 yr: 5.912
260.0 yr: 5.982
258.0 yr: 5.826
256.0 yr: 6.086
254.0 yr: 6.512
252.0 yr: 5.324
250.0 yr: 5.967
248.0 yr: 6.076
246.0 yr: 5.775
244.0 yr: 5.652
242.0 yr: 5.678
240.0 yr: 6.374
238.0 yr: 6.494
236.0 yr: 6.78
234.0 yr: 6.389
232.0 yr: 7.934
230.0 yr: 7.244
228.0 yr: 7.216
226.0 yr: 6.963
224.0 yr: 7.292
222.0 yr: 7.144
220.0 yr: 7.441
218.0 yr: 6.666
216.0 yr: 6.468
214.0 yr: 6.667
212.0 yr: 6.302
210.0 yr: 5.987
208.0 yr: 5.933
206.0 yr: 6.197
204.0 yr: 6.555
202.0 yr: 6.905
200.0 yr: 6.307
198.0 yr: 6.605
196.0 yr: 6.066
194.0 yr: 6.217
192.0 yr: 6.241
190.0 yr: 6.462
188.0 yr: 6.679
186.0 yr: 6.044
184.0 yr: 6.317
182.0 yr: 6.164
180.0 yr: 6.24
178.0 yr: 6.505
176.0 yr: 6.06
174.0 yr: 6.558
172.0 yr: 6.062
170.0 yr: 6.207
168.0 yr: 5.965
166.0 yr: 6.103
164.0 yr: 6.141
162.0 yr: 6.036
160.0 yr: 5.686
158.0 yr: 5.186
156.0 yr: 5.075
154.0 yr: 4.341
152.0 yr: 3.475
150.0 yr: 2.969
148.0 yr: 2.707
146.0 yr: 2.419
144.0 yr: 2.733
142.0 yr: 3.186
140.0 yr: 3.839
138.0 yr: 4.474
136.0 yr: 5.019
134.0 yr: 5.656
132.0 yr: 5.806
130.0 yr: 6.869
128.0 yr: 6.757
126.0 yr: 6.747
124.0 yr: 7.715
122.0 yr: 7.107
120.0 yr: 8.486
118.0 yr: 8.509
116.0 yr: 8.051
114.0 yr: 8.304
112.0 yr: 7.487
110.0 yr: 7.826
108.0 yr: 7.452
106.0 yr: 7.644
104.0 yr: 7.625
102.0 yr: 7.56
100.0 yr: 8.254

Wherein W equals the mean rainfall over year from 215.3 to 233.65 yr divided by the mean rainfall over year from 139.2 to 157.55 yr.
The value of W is 2.06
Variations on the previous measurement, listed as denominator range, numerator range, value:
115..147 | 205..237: 1.16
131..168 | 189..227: 1.45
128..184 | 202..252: 1.27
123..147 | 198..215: 1.25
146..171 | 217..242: 1.42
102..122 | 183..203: 0.81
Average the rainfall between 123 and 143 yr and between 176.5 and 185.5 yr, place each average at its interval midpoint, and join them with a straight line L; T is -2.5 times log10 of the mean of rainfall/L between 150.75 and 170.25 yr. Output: 0.12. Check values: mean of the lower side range 5.61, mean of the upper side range 6.28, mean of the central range 5.36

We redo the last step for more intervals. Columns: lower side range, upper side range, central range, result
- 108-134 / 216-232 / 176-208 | 0.14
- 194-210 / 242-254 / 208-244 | -0.11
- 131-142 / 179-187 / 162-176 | -0.07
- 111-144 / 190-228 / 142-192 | 0.22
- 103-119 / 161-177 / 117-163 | 0.32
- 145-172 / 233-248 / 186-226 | -0.17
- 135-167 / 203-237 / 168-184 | -0.19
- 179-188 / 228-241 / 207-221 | 0.02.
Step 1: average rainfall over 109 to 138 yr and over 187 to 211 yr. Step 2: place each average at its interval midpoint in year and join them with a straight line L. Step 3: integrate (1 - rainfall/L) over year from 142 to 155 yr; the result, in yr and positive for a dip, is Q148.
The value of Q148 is 7.07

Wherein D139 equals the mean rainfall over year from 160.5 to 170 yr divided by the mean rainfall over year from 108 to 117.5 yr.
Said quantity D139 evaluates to 0.77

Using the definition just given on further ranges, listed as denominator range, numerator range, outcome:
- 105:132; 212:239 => 0.92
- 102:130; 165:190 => 0.82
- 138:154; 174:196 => 1.96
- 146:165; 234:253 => 1.34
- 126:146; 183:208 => 1.30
